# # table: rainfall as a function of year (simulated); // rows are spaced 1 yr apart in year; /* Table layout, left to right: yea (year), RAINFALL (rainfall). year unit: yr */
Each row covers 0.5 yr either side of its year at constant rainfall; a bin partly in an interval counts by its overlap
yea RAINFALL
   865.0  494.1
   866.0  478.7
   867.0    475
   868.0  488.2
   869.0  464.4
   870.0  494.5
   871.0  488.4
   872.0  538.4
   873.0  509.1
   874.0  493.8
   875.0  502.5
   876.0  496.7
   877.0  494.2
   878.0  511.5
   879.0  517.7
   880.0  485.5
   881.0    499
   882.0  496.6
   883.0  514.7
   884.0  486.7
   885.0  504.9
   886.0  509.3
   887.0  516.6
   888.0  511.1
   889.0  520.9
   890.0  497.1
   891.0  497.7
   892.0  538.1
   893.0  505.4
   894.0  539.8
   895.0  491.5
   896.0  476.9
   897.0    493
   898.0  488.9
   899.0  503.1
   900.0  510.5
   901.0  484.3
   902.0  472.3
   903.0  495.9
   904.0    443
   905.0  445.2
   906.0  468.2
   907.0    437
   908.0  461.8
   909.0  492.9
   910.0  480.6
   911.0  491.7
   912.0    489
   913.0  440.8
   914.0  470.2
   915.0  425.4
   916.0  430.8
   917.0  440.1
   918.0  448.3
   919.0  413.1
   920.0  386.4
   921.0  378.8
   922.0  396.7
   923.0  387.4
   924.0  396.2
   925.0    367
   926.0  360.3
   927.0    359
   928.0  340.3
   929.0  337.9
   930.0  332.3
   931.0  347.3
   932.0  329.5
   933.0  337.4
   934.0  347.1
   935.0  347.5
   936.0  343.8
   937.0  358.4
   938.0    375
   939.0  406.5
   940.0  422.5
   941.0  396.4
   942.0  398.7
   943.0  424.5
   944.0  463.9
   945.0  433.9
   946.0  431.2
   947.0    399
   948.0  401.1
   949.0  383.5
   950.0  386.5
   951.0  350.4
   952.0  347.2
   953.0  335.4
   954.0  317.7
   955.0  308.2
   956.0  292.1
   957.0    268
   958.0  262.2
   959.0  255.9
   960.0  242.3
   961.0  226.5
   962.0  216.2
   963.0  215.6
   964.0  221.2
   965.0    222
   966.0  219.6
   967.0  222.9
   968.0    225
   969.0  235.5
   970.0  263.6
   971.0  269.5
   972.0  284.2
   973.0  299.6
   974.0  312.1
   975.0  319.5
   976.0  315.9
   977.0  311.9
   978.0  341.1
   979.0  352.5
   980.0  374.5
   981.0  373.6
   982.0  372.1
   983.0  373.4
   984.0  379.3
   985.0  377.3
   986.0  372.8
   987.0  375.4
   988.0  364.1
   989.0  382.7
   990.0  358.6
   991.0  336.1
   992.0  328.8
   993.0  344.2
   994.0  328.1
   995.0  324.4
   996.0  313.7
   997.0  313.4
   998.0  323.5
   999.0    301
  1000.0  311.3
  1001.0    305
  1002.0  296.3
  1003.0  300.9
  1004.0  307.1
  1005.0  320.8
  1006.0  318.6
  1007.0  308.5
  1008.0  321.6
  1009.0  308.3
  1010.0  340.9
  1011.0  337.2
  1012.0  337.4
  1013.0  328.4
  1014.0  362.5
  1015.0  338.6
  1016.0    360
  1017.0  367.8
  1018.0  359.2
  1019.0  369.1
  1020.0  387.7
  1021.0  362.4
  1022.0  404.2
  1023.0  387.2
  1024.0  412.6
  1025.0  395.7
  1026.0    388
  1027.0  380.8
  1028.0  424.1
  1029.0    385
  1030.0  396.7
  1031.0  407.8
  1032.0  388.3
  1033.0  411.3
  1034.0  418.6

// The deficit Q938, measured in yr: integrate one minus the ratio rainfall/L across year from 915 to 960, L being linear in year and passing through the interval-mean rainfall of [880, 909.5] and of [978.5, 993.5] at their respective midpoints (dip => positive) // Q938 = 6.7 yr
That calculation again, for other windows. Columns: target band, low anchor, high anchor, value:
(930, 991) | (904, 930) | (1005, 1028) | 9.6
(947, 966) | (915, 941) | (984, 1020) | 3.6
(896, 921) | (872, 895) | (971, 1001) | 0.3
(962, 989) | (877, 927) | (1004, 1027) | 5.9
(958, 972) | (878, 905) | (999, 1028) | 5.9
